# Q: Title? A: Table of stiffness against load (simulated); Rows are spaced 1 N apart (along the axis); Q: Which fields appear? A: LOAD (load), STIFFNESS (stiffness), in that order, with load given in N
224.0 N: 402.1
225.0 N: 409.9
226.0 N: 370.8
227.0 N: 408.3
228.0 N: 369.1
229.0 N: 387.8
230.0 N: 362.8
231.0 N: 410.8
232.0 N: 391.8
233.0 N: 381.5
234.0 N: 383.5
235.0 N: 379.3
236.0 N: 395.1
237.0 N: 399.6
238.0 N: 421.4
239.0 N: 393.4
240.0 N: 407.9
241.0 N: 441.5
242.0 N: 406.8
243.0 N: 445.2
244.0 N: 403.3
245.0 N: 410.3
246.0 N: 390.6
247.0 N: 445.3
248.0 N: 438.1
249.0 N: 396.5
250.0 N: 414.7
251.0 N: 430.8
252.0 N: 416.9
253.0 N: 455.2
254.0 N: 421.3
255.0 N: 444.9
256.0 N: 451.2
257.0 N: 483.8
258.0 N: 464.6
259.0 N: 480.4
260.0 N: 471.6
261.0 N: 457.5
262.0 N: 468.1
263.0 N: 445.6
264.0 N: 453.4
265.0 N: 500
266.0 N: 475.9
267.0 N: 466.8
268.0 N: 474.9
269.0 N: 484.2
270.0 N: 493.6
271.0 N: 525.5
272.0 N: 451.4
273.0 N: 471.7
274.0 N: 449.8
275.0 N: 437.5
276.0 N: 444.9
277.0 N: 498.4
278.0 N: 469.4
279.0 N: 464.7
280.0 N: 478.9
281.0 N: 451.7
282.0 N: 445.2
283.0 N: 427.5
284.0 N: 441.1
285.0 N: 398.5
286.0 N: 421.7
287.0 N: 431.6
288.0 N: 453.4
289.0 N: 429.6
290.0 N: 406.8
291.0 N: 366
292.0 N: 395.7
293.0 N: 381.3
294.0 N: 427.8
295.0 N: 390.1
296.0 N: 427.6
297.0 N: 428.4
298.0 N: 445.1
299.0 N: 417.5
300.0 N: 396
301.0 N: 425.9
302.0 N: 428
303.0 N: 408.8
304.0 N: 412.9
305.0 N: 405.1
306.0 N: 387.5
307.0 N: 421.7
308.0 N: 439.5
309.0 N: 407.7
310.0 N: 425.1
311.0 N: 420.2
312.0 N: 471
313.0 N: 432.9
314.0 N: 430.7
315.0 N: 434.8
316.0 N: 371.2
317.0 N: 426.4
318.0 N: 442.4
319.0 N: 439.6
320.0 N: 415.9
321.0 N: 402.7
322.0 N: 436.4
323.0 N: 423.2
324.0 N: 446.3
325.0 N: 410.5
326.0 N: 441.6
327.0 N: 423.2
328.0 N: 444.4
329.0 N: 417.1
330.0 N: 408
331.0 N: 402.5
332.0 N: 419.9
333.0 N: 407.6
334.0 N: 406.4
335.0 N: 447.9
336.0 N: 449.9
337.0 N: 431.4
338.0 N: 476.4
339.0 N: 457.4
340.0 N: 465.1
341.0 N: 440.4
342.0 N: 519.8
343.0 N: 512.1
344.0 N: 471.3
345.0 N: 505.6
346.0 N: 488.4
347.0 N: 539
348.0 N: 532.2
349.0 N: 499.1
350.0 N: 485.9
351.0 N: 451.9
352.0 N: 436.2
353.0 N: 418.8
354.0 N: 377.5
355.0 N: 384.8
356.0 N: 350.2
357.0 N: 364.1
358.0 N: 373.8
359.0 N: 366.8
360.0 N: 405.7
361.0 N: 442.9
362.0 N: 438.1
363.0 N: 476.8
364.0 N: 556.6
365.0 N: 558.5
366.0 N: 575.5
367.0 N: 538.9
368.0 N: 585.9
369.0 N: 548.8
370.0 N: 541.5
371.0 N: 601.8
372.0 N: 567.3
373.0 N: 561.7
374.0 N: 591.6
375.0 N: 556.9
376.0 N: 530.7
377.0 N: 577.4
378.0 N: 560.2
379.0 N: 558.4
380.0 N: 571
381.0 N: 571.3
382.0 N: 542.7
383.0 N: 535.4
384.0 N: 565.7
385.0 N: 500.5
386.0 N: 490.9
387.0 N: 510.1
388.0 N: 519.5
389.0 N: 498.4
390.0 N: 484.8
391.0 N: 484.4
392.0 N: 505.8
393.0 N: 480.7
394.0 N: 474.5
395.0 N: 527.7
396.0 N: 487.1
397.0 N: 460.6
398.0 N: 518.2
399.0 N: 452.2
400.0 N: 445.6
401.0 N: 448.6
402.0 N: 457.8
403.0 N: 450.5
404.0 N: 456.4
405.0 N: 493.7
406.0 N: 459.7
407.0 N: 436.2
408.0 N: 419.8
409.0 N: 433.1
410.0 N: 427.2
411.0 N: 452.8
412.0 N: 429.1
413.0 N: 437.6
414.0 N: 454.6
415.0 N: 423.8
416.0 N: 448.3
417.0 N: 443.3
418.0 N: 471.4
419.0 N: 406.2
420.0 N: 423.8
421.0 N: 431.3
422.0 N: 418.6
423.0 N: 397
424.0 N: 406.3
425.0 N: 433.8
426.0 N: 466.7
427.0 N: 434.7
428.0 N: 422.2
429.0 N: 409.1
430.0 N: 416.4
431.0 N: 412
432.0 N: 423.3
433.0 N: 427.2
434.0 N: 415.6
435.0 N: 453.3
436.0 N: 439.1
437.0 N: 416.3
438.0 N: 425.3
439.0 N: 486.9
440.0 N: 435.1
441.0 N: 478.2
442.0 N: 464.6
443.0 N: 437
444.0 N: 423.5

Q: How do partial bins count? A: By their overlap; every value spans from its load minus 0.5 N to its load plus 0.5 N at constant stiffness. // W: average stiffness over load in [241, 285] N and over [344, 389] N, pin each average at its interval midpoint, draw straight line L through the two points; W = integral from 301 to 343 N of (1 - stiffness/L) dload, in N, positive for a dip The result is 4.4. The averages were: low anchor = 452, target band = 430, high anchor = 503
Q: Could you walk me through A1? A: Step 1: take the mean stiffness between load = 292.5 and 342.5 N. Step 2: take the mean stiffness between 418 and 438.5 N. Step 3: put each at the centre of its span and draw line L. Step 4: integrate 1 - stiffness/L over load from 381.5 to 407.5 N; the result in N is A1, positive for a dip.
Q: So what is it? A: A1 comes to -3.8 N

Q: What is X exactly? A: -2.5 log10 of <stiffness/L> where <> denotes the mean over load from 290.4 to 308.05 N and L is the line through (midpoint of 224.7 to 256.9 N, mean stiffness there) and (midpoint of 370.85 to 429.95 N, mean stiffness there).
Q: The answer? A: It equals 0.06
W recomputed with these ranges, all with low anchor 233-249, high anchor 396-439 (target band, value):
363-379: -4.8 N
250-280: -3.6 N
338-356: -1.7 N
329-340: -0.2 N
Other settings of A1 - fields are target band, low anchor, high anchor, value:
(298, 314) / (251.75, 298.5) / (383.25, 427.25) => 1.08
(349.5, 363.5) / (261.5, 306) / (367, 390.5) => 2.93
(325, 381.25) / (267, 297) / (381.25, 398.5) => 0.62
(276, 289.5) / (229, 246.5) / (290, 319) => -1.16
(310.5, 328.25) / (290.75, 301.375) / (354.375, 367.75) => -0.16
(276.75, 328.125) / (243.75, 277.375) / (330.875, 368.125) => 3.41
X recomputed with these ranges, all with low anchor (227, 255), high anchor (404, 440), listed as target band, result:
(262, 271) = -0.16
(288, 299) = 0.01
